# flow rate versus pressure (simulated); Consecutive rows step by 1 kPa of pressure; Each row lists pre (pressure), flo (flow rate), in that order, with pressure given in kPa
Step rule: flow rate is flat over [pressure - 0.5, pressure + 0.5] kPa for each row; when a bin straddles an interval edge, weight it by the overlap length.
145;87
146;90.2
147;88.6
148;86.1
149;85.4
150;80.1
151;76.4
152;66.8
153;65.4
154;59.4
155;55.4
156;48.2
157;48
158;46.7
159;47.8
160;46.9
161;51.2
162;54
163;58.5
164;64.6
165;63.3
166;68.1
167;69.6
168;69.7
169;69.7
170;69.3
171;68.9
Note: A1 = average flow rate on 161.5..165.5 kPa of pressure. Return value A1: 60.1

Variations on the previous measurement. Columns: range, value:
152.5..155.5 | 60.1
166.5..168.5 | 69.7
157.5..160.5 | 47.1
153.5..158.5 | 51.5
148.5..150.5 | 82.8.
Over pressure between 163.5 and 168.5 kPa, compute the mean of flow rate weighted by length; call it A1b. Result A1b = 67.1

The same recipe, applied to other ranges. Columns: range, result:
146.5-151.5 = 83.3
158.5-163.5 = 51.7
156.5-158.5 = 47.4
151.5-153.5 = 66.1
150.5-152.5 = 71.6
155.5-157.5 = 48.1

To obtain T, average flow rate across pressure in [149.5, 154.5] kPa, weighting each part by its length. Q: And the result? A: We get 69.6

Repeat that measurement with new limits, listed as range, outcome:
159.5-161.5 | 49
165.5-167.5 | 68.8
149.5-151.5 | 78.2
